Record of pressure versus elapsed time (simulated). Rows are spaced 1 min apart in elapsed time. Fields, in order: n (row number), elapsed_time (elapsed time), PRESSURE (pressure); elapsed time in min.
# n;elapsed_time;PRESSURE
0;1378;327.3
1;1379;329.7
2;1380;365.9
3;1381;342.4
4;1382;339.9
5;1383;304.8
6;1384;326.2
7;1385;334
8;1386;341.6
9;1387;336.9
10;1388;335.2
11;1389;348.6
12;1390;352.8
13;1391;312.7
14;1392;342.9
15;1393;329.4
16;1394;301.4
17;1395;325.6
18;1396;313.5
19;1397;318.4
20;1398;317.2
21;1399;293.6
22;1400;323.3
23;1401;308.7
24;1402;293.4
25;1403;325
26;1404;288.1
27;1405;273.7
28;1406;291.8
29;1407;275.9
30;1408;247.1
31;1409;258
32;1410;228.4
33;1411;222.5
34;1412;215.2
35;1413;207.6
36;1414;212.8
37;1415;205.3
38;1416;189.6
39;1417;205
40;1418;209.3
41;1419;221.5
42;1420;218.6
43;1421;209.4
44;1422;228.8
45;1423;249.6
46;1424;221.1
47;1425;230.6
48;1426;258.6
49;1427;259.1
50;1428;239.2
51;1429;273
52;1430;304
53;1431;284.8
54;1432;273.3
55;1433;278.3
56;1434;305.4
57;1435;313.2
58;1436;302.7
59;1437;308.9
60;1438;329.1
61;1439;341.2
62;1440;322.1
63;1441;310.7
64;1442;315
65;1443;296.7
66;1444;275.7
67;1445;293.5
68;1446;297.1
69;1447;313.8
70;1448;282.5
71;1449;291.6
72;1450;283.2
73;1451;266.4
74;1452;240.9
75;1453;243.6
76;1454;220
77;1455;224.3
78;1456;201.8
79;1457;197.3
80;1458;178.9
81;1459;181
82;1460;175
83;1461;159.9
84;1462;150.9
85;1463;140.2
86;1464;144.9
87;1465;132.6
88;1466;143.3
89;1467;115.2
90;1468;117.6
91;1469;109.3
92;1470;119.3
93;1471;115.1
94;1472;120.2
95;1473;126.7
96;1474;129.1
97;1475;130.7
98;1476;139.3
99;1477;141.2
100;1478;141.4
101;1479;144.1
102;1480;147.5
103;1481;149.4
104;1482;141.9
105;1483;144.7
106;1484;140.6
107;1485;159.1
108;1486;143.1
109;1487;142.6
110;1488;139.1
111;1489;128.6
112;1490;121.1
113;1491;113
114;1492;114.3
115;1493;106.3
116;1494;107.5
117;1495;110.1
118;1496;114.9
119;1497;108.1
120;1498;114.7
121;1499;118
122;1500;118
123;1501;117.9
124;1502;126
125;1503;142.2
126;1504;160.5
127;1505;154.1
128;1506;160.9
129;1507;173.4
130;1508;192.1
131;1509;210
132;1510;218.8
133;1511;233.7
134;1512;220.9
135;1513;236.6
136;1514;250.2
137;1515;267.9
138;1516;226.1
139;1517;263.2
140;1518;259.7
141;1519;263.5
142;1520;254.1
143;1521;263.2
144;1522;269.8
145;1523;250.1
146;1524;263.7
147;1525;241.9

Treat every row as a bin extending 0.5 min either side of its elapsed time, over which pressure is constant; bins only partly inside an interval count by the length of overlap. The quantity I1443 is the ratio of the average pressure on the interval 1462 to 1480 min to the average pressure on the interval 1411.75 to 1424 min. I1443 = 0.6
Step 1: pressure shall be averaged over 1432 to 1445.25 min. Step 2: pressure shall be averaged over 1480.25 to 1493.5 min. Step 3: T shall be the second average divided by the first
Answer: 0.44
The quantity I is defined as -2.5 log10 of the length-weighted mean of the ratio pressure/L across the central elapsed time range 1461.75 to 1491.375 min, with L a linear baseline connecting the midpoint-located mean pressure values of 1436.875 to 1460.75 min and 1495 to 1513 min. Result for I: 0.48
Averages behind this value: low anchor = 264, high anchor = 159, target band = 134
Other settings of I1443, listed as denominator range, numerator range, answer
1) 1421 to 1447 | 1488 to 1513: 0.52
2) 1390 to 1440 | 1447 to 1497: 0.58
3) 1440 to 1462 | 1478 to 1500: 0.52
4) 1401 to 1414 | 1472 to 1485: 0.54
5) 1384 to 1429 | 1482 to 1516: 0.57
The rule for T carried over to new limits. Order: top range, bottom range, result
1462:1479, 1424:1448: 0.45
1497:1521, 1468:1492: 1.46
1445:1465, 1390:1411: 0.74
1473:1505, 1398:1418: 0.51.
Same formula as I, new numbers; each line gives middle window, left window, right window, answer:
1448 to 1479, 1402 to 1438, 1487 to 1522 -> 0.25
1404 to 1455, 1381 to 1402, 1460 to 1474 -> -0.20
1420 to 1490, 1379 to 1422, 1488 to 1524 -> 0.12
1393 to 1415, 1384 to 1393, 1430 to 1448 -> 0.18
